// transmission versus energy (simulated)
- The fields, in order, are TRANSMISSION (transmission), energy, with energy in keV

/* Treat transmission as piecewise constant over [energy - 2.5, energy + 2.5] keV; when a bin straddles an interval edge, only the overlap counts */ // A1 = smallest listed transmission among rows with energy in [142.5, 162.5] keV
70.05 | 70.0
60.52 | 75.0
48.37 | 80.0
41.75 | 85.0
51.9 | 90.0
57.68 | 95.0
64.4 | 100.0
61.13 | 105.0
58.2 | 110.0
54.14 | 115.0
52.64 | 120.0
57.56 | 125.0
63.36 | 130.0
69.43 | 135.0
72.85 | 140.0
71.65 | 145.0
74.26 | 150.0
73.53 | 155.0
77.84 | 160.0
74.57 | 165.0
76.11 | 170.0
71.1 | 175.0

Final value 71.65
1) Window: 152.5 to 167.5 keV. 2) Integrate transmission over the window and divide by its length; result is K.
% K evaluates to 75.3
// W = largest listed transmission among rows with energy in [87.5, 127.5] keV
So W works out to 64.4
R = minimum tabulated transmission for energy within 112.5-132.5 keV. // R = 52.64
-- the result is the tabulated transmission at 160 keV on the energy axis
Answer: 77.84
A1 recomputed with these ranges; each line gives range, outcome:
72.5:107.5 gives 41.75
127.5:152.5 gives 63.36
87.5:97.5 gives 51.9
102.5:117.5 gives 54.14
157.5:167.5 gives 74.57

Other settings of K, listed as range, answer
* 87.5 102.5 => 58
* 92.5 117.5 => 59.1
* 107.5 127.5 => 55.6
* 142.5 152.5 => 73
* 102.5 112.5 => 59.7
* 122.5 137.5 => 63.5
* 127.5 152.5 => 70.3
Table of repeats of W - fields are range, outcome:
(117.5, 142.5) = 72.85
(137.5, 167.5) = 77.84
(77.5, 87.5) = 48.37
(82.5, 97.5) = 57.68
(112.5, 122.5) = 54.14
